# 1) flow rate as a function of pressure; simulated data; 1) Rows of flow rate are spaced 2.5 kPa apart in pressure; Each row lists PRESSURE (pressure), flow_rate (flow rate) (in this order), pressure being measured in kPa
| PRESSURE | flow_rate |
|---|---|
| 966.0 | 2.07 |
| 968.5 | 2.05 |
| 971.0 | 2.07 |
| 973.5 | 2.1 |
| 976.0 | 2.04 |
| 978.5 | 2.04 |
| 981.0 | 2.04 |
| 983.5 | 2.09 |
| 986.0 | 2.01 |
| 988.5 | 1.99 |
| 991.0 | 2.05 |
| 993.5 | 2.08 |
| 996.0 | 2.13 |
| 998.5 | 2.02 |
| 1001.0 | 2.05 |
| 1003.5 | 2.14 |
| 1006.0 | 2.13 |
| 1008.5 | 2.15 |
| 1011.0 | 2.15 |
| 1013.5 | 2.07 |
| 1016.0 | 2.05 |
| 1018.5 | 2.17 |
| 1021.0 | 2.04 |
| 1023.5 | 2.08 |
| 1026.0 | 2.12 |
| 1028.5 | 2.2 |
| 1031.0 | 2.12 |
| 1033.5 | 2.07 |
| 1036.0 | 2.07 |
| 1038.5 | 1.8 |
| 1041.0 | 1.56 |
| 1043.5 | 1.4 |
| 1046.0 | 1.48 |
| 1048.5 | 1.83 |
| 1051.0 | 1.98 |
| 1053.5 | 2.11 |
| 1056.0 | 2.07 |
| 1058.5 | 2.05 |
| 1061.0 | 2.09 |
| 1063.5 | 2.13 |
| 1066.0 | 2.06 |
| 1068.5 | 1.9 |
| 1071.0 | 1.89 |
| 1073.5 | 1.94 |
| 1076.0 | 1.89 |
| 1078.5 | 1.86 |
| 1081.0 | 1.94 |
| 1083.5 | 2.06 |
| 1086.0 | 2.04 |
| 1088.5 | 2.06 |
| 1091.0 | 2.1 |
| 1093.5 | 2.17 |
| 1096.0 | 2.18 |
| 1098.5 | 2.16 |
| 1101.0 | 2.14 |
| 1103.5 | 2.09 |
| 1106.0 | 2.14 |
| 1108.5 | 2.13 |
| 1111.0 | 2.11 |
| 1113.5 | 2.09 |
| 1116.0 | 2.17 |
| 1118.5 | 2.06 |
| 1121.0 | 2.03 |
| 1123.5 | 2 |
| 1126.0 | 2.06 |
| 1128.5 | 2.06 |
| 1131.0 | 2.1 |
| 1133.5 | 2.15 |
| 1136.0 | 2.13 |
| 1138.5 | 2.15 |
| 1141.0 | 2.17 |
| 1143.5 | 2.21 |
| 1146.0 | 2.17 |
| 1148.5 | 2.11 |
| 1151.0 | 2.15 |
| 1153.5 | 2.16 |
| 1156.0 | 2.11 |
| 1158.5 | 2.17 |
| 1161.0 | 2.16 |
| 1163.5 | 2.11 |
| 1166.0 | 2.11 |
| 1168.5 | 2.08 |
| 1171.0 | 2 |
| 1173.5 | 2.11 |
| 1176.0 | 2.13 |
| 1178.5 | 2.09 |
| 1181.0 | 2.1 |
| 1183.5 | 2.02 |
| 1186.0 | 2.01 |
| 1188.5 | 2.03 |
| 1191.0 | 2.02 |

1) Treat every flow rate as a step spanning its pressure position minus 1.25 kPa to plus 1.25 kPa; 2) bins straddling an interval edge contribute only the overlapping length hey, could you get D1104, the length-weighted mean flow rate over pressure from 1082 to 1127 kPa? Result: 2.1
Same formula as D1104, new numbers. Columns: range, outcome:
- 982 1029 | 2.09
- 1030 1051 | 1.8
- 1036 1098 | 1.95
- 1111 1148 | 2.11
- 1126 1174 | 2.13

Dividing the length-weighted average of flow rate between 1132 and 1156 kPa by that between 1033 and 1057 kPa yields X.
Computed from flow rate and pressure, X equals 1.2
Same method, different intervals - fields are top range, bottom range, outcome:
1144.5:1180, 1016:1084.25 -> 1.08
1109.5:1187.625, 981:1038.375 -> 1.01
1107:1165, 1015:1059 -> 1.09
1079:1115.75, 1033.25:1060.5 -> 1.13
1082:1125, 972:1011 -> 1.01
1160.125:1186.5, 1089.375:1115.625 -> 0.98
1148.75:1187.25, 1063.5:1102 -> 1.04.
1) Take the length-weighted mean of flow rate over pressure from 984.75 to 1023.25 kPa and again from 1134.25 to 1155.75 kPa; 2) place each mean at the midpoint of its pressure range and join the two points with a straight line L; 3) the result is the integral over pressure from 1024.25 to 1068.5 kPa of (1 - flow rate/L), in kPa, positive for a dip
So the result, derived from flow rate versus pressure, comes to 3.24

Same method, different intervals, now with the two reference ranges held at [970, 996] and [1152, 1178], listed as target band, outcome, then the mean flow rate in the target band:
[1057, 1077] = 0.8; 2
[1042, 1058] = 2.0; 1.82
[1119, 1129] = 0.3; 2.04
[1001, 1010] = -0.3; 2.13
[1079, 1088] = 0.4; 2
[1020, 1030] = -0.2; 2.11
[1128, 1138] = -0.1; 2.12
